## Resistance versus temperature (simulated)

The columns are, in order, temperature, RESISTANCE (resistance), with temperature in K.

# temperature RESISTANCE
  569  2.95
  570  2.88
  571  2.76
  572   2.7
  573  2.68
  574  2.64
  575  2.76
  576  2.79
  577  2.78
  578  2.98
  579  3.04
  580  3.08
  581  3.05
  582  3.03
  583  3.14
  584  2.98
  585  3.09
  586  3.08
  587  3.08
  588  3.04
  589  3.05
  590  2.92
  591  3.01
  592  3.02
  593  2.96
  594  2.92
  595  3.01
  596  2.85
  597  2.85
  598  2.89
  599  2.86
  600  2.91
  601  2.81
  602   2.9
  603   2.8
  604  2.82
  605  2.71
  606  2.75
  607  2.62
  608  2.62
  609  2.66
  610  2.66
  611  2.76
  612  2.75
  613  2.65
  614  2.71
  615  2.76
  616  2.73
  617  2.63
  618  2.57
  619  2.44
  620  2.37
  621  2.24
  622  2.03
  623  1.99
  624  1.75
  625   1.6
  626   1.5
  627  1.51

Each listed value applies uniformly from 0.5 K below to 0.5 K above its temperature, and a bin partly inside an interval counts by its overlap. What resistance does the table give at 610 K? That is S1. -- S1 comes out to 2.66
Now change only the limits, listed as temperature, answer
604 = 2.82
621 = 2.24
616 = 2.73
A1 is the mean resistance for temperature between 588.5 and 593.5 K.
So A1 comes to 2.99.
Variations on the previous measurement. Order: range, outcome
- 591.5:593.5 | 2.99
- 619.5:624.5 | 2.08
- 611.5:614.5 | 2.7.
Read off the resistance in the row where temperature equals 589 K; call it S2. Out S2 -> 3.05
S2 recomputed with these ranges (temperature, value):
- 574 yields 2.64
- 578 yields 2.98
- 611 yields 2.76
